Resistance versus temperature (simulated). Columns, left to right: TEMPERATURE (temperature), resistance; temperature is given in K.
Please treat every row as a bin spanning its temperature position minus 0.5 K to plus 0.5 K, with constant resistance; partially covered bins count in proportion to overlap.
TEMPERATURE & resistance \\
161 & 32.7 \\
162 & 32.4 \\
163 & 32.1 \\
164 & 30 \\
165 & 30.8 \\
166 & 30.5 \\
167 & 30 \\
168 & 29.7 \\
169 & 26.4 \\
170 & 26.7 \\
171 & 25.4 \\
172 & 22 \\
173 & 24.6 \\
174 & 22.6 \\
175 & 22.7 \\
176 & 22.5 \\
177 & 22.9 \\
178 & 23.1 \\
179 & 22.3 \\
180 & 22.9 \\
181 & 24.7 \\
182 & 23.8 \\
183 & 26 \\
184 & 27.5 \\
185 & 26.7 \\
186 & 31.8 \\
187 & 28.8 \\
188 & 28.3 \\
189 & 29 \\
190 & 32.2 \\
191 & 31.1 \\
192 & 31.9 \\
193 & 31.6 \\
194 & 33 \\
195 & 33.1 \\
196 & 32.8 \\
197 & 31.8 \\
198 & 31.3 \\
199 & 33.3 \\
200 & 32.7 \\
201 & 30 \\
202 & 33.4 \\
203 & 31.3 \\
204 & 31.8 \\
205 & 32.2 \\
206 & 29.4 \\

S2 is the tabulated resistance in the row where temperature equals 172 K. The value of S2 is 22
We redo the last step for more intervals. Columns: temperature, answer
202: 33.4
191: 31.1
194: 33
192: 31.9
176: 22.5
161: 32.7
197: 31.8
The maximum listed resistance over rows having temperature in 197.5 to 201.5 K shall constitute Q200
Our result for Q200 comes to 33.3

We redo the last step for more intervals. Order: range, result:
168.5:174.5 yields 26.7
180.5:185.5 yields 27.5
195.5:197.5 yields 32.8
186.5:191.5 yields 32.2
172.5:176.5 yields 24.6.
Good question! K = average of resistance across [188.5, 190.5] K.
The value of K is 30.6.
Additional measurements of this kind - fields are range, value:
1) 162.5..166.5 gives 30.9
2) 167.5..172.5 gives 26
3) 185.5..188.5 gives 29.6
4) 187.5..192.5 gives 30.5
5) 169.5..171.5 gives 26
